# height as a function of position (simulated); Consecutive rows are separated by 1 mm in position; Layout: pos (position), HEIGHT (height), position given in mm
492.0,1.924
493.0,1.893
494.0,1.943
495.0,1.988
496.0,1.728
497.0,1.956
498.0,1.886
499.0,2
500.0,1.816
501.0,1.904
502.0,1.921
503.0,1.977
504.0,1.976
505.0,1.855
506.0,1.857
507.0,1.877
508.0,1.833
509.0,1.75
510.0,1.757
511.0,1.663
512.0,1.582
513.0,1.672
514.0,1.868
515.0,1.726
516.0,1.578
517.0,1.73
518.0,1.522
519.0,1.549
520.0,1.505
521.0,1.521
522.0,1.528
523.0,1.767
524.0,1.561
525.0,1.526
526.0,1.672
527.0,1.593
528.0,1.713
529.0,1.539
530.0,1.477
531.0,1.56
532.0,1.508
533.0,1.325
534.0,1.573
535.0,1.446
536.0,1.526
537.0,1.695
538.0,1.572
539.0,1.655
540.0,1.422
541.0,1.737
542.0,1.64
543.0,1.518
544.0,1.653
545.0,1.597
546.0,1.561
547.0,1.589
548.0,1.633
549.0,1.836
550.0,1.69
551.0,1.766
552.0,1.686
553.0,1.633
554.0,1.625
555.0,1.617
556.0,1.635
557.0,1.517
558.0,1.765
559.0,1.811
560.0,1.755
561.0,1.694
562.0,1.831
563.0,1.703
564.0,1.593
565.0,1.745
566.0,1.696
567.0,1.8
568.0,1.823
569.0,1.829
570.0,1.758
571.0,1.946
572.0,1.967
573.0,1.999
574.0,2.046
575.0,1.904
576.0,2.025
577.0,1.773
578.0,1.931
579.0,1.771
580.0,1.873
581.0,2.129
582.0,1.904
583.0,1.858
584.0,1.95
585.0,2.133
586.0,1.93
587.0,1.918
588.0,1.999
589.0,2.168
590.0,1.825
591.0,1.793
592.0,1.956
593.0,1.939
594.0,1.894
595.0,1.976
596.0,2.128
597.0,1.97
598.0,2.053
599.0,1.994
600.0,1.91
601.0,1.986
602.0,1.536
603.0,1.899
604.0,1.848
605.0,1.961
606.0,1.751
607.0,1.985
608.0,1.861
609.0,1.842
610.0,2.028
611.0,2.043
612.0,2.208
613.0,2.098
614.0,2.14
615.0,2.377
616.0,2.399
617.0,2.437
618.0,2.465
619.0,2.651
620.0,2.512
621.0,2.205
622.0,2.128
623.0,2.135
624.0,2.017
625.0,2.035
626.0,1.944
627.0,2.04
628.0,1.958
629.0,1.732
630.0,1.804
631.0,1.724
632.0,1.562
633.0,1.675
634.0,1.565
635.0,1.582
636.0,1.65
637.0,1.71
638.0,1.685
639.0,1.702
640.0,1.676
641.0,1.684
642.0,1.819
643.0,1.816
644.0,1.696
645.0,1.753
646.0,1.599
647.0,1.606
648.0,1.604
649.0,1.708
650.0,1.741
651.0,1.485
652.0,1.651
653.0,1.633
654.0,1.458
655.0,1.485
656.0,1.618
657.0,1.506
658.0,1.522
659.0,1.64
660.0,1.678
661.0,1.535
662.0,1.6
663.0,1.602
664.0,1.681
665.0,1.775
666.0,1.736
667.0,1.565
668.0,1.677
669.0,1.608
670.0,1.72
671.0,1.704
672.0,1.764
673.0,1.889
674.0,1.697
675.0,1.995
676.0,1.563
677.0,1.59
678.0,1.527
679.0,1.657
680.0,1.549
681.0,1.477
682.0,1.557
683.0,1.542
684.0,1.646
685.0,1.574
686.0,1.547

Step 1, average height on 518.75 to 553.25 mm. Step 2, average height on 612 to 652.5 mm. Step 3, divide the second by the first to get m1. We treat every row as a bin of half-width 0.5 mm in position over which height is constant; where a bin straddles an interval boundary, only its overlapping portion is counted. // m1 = 1.19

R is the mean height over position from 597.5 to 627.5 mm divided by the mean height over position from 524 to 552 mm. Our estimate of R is 1.31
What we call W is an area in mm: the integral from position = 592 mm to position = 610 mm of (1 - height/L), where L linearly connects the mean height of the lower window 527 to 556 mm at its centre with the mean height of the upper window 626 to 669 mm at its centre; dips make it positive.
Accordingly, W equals -3.1 mm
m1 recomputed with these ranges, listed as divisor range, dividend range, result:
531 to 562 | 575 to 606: 1.19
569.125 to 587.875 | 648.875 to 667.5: 0.83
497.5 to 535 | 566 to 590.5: 1.14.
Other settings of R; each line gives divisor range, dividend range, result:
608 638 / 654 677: 0.82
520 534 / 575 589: 1.25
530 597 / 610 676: 1.03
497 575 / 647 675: 0.97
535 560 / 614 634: 1.27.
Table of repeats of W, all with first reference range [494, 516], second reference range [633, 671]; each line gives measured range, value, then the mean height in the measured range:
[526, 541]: 2.0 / 1.55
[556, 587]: -1.8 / 1.85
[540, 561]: 1.4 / 1.66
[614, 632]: -4.8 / 2.13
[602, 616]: -2.5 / 2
